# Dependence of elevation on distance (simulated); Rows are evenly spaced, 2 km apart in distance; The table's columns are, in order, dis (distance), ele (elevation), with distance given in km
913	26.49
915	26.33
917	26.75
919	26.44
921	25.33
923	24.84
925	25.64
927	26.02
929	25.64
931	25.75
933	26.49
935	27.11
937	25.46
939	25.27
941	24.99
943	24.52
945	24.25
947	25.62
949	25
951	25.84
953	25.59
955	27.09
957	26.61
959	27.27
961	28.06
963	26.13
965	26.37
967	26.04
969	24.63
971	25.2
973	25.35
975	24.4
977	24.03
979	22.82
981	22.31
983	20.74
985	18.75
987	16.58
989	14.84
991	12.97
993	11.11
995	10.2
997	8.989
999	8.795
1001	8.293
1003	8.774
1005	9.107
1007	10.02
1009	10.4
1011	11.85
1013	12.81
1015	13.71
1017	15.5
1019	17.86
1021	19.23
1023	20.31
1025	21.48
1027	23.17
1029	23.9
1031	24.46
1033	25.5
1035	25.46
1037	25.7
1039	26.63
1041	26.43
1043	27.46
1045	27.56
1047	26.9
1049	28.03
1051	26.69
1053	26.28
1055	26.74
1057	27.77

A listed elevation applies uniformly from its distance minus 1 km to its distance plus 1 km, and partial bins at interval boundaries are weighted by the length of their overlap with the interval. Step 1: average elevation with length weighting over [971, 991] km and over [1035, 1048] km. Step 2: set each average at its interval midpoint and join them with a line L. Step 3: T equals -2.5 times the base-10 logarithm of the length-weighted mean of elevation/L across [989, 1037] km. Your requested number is 0.48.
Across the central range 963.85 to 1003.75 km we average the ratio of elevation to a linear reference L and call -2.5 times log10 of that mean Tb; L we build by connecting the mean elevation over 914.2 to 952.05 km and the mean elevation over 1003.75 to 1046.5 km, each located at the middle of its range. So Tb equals 0.25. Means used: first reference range 25.6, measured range 18.1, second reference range 19.9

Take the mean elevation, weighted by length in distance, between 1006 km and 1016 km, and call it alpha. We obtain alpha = 11.8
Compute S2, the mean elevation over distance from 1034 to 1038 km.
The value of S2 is 25.6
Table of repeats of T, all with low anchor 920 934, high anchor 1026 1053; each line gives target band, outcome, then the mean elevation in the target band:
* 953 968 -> -0.04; 26.7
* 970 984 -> 0.10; 23.6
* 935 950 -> 0.02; 25.2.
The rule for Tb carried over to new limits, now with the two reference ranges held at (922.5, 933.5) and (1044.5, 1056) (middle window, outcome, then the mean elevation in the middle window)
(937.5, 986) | 0.05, 24.9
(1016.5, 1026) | 0.37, 19.1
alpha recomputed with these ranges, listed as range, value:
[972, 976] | 24.9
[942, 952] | 25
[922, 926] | 25.2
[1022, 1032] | 22.7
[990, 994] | 12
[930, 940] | 26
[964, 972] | 25.6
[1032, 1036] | 25.5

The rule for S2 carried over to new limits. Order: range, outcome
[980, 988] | 19.6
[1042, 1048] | 27.3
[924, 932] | 25.8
